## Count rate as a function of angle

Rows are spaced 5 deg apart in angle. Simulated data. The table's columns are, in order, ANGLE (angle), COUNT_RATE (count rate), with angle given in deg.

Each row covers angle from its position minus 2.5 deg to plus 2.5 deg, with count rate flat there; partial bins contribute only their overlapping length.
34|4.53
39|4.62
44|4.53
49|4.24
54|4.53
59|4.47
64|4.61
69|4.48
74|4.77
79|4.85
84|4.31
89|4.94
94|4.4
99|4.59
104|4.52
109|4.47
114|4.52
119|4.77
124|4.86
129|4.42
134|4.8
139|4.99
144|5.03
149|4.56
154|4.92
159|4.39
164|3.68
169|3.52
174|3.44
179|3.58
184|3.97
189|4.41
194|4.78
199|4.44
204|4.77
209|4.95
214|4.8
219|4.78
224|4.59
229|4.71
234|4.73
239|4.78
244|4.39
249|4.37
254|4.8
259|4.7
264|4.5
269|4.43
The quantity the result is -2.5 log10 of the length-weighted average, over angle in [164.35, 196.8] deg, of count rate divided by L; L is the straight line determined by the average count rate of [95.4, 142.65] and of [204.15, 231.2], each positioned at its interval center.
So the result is 0.20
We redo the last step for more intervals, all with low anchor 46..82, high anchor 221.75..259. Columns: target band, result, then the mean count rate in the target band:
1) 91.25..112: 0.02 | 4.5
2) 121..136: -0.02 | 4.69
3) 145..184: 0.14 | 4.05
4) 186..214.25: -0.01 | 4.67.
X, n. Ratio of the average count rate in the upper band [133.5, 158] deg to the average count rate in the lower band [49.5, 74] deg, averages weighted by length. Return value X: 1.07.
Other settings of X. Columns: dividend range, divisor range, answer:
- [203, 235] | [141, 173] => 1.10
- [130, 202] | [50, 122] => 0.94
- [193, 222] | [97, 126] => 1.03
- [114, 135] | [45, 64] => 1.05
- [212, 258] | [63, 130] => 1.01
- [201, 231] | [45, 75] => 1.06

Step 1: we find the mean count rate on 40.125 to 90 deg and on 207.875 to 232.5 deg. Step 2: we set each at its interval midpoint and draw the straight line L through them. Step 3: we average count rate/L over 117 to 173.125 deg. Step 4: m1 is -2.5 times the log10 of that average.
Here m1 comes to 0.04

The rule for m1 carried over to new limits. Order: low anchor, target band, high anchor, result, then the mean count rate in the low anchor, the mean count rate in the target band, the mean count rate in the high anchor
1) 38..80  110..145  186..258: -0.034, 4.55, 4.75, 4.66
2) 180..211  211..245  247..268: -0.036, 4.5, 4.7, 4.59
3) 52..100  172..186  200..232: 0.274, 4.6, 3.66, 4.75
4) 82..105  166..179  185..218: 0.303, 4.56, 3.51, 4.66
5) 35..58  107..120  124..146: 0.038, 4.48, 4.57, 4.81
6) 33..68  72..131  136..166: -0.014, 4.5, 4.62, 4.61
